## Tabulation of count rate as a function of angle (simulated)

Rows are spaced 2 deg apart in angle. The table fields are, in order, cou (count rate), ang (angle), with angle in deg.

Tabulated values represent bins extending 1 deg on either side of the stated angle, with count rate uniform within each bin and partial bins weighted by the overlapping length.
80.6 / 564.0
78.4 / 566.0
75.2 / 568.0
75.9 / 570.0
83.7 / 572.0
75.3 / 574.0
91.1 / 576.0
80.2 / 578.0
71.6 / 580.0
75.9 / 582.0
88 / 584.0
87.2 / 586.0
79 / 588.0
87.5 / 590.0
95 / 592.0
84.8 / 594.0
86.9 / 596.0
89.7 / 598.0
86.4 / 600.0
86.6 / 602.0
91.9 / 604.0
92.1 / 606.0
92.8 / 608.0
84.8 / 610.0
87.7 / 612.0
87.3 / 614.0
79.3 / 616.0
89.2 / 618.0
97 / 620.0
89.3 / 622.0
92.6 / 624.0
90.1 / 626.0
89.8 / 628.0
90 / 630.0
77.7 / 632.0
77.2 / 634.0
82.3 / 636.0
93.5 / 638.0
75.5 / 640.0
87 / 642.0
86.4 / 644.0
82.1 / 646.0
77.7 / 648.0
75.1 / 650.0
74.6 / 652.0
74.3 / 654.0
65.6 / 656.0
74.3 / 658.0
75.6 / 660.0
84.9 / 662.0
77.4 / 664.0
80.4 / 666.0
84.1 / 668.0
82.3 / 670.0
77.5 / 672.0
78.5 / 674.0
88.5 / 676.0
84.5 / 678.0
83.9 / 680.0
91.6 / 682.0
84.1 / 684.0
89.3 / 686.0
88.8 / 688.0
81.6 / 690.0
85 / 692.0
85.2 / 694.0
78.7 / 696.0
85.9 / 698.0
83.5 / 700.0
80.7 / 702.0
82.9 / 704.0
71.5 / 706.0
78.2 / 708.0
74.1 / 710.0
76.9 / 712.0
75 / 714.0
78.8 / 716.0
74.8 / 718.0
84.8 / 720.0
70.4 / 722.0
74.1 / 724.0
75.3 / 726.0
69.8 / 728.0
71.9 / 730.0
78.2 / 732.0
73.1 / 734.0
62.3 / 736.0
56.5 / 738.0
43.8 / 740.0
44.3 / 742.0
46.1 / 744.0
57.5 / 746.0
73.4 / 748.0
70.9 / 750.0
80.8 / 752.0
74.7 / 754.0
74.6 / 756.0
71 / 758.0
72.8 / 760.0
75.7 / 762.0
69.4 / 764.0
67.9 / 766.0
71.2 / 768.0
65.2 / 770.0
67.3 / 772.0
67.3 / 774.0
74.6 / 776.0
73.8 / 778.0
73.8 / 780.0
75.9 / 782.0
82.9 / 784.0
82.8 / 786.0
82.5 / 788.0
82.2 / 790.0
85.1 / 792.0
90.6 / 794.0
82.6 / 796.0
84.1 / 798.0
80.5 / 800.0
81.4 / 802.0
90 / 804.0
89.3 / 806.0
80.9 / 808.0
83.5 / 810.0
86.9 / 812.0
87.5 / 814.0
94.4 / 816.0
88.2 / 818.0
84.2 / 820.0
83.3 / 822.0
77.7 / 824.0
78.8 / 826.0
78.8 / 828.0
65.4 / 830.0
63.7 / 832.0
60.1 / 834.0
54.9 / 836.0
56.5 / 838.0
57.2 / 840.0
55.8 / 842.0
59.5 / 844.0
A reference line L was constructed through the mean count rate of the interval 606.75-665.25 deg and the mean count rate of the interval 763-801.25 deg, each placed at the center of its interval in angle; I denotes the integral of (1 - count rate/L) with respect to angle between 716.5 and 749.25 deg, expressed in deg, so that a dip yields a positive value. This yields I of 5.30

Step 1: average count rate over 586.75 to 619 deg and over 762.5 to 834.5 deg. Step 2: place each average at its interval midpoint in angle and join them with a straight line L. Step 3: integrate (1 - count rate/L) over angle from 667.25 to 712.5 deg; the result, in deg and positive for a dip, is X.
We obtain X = 0.6 deg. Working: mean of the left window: 87.6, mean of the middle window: 82.5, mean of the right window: 78.8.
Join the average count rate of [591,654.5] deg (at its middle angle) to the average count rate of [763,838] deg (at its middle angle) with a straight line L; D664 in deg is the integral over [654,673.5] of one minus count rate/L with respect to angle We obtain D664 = 1.4 deg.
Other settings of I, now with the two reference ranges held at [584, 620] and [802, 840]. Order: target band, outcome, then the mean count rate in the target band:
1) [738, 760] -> 4.6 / 63.8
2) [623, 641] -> 0.2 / 85.4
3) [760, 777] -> 2.1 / 70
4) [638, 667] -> 2.4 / 78.5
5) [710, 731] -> 1.8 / 75.1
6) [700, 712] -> 0.7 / 77.9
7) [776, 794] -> -0.2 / 80.2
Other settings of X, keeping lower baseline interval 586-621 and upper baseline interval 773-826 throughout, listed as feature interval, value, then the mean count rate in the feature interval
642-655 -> 1.2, 79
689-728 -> 3.0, 78.6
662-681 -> 0.9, 82.1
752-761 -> 1.0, 74.1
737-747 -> 4.1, 49.6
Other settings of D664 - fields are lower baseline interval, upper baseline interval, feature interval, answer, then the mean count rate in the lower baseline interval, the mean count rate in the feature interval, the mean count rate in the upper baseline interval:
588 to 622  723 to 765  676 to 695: -2.5 deg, 88.4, 86.1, 67.4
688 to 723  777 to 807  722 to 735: 1.1 deg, 79.6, 73.5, 82.5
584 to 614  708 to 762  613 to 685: -1.4 deg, 88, 82.8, 69.7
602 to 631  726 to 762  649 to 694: -1.0 deg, 89.5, 81.1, 66.5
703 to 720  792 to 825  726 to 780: 8.6 deg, 77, 67.7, 85.3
